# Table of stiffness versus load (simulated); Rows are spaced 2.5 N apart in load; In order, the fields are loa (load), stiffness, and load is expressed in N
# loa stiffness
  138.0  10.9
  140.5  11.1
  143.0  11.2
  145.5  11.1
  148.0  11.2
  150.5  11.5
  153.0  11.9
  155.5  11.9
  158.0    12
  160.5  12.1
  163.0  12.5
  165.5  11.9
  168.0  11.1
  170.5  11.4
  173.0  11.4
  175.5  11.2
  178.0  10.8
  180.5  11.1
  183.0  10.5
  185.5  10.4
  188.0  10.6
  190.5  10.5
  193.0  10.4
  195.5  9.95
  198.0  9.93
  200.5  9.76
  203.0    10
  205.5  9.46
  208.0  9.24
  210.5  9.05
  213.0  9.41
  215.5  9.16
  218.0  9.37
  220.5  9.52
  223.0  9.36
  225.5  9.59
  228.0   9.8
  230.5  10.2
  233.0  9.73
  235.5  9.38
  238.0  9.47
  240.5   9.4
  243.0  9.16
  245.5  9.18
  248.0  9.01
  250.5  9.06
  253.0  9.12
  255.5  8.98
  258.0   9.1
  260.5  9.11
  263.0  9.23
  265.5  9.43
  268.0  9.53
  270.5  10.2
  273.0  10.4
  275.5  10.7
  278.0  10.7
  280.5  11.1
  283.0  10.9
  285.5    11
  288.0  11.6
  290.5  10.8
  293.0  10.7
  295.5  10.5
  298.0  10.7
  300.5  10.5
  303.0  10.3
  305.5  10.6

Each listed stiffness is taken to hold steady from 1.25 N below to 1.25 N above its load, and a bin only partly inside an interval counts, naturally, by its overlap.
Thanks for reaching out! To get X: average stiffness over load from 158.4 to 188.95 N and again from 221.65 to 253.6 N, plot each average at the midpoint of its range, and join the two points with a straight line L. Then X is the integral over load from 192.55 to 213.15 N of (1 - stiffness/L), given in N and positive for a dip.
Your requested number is 1.5 N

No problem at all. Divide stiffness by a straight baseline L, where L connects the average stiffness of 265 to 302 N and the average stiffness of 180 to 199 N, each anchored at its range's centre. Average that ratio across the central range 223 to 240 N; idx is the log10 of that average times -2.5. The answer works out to 0.09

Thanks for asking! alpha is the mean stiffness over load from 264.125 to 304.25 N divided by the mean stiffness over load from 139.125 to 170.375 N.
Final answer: 0.91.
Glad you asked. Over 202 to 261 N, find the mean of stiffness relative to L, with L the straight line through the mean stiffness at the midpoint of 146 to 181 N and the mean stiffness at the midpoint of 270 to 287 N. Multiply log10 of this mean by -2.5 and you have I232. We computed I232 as 0.18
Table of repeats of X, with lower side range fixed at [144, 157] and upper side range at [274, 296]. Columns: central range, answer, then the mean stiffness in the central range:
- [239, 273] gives 5.29 N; 9.31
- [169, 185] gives 0.51 N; 11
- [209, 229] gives 3.22 N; 9.4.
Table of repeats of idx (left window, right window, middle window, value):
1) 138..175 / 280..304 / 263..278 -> 0.09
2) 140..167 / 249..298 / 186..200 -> 0.09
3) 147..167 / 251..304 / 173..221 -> 0.13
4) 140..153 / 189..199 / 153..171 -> -0.09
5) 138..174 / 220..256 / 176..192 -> 0.02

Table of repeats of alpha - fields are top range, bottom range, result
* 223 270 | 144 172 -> 0.80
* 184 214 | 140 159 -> 0.86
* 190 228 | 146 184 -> 0.84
